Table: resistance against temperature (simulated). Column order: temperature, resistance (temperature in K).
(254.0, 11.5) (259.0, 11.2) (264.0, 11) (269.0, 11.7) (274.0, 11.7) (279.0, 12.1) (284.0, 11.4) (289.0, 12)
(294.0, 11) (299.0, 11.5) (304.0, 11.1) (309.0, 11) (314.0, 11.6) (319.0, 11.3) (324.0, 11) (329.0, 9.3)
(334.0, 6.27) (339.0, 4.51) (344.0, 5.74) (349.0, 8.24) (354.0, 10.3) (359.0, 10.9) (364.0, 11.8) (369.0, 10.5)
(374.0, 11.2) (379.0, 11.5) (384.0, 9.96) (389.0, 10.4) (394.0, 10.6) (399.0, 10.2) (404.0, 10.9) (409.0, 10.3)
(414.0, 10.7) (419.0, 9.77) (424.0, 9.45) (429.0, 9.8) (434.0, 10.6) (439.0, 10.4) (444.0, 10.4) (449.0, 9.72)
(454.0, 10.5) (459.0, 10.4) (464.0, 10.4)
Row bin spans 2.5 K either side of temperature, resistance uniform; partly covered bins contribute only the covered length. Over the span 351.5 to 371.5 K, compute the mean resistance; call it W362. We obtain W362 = 10.9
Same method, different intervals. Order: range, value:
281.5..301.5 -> 11.5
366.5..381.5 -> 11.1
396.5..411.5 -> 10.5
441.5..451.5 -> 10.1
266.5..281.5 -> 11.8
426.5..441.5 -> 10.3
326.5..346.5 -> 6.46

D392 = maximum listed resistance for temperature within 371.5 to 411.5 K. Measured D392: 11.5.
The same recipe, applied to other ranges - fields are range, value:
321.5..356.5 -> 11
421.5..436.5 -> 10.6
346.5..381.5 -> 11.8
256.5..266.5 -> 11.2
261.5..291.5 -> 12.1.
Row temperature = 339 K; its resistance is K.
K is 4.51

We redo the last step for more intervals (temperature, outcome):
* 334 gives 6.27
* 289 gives 12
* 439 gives 10.4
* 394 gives 10.6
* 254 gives 11.5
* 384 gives 9.96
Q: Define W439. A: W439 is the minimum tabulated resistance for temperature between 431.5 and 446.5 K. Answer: 10.4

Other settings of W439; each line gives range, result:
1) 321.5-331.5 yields 9.3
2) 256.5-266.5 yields 11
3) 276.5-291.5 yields 11.4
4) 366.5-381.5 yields 10.5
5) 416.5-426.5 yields 9.45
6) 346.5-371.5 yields 8.24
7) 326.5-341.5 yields 4.51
